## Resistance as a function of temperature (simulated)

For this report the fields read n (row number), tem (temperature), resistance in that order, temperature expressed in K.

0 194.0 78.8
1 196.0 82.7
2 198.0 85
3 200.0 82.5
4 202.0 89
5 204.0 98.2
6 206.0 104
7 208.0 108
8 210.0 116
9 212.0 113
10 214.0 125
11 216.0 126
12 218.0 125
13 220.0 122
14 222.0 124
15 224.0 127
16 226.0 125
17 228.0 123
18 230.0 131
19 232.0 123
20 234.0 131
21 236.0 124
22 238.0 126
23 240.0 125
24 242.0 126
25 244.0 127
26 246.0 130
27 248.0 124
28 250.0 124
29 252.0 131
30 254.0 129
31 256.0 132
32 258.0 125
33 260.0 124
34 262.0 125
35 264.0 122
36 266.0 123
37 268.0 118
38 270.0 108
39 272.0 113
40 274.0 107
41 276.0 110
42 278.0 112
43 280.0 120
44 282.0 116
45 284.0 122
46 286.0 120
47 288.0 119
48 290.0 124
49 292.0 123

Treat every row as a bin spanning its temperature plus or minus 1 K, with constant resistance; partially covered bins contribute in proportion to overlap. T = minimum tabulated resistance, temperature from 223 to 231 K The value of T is 123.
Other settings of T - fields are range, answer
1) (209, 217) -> 113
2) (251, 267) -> 122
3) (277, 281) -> 112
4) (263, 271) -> 108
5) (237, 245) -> 125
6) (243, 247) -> 127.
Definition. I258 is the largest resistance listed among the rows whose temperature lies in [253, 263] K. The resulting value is 132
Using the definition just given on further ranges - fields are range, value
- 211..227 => 127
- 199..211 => 116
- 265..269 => 123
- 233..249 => 131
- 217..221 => 125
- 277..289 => 122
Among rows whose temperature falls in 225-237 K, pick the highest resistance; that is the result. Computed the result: 131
